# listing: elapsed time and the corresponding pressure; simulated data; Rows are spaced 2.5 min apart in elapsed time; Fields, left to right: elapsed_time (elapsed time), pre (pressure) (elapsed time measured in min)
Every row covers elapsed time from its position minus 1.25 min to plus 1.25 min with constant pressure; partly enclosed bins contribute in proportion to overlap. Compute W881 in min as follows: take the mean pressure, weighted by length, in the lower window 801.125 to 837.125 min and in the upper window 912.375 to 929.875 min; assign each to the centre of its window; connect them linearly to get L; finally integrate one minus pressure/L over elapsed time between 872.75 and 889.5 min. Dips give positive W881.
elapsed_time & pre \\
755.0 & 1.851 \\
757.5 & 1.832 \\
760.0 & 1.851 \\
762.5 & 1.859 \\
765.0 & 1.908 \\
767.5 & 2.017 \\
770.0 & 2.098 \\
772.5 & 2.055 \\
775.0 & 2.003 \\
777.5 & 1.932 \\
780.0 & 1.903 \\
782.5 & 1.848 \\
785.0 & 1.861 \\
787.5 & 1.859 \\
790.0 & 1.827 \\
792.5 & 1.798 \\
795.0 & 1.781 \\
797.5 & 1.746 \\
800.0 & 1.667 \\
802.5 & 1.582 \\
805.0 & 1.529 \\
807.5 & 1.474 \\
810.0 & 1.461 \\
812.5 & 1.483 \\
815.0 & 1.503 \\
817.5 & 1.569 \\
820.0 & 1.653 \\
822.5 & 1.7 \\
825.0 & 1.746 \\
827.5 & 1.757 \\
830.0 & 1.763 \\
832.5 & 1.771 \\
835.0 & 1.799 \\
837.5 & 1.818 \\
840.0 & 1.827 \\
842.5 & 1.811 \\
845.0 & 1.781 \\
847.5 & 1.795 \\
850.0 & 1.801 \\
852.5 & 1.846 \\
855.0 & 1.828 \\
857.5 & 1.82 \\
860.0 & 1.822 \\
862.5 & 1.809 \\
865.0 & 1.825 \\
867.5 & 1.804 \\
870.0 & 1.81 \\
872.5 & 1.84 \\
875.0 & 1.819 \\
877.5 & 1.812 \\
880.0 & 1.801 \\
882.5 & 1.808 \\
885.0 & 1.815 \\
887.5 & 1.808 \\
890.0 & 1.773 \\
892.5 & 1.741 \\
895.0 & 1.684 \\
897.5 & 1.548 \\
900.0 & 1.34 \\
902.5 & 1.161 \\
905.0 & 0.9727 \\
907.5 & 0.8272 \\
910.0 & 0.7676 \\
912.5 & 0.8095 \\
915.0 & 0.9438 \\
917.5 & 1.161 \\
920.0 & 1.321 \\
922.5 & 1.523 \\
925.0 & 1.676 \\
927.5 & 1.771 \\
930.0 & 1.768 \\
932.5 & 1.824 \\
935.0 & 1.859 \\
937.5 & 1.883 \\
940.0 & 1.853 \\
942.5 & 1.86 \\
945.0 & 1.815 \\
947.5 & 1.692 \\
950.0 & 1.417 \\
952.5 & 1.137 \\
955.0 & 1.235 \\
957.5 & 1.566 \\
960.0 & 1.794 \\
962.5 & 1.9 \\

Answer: -3.8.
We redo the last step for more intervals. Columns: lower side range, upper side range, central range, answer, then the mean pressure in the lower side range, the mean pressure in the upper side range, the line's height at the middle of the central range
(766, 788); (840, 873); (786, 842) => 5.9 min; 1.96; 1.81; 1.89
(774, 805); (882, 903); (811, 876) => -1.6 min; 1.8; 1.64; 1.72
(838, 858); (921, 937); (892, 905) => 2.5 min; 1.81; 1.74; 1.77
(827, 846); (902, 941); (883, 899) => -2.0 min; 1.79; 1.38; 1.53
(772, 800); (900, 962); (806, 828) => 2.3 min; 1.86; 1.45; 1.77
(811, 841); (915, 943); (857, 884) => -2.3 min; 1.7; 1.64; 1.67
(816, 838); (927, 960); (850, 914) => 3.9 min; 1.73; 1.67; 1.7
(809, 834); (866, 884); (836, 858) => -1.1 min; 1.64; 1.81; 1.72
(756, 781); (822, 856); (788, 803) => 1.1 min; 1.95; 1.79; 1.89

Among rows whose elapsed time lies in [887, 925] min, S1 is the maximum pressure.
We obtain 1.808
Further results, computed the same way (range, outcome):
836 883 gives 1.846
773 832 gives 2.003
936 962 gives 1.883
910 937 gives 1.859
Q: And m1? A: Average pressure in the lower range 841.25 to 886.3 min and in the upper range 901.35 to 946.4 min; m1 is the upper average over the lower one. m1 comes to 0.79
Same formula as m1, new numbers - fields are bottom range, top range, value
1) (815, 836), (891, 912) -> 0.73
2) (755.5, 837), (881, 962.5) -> 0.85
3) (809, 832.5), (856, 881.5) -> 1.11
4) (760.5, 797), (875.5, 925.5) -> 0.74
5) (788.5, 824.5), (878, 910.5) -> 0.91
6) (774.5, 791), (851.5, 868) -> 0.97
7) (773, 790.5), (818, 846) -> 0.93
